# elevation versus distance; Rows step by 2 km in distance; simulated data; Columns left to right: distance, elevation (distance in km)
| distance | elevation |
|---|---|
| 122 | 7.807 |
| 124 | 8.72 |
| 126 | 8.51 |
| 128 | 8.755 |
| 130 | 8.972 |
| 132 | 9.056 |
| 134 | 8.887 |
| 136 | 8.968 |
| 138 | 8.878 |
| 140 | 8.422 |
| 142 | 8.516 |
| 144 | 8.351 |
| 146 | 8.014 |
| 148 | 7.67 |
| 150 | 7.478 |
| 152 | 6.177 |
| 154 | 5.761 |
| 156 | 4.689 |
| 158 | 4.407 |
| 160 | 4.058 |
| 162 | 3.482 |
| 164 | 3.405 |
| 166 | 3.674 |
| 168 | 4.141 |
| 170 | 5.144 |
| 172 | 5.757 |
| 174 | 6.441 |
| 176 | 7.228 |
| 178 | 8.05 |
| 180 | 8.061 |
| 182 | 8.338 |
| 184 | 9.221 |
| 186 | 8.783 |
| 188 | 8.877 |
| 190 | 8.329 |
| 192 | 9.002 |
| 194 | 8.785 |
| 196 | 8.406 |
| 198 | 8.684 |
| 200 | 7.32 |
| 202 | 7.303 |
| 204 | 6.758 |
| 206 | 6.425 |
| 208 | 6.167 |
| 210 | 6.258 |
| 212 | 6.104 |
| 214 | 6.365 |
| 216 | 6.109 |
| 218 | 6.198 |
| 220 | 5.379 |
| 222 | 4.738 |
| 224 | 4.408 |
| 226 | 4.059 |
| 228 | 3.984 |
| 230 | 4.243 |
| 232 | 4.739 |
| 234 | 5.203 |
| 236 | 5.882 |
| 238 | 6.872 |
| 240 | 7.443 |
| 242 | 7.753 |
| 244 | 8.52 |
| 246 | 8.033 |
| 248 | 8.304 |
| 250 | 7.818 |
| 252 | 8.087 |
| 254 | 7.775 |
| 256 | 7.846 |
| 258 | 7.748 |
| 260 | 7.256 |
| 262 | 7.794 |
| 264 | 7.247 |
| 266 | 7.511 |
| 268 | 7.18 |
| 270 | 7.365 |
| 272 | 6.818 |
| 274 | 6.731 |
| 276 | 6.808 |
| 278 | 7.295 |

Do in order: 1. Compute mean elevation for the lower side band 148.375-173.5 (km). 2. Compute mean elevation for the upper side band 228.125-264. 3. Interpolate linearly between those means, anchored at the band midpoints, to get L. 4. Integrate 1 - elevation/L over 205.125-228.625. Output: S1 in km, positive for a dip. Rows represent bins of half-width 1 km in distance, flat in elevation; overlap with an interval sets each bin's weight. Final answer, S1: 2.9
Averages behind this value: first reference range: 4.95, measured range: 5.54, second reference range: 7.06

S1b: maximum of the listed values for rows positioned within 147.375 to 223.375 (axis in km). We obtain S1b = 9.221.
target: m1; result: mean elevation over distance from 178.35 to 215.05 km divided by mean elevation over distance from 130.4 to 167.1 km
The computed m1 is 1.2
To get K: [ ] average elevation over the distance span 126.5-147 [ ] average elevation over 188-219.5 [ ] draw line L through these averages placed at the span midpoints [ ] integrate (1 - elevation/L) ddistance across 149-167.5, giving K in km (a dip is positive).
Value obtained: 7.8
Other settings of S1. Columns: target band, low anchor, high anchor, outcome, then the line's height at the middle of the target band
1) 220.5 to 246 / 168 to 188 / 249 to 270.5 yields 6.1 km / 7.53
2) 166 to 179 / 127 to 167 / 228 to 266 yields 1.9 km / 6.93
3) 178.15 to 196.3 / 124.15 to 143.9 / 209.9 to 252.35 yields -3.2 km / 7.34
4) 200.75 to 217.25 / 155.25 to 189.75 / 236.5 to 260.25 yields 1.1 km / 6.93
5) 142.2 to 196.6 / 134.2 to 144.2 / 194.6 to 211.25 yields 8.0 km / 7.97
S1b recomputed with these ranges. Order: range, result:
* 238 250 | 8.52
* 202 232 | 7.303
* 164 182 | 8.338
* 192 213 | 9.002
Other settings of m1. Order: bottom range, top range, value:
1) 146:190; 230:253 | 1.11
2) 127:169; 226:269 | 1.03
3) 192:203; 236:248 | 0.93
